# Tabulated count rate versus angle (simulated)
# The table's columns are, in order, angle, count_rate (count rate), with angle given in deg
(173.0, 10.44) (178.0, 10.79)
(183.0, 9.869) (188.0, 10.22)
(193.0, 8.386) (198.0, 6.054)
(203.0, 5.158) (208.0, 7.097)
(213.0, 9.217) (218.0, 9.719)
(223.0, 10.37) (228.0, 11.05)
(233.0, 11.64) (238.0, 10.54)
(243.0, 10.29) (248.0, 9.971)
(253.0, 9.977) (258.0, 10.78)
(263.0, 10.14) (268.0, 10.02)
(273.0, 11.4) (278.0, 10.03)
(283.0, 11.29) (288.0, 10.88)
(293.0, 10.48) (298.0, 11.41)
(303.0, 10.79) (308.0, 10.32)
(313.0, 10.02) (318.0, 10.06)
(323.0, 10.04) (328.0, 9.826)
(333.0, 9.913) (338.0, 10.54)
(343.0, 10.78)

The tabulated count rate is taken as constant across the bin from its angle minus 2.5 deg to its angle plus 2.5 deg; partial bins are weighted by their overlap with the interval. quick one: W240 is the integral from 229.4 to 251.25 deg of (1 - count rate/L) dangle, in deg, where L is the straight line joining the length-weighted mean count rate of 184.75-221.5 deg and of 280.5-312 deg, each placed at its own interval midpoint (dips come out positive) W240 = -3.5 deg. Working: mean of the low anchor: 8.08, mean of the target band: 10.6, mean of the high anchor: 10.8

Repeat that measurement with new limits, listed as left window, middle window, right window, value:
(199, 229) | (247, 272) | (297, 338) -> -2.6 deg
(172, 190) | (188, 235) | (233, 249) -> 7.4 deg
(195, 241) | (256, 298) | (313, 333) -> -5.0 deg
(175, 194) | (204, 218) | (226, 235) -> 3.5 deg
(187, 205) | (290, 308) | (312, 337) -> -2.6 deg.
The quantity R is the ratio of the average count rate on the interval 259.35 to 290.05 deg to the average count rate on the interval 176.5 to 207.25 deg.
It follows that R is 1.3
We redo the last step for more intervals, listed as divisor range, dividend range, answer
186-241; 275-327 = 1.16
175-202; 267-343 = 1.18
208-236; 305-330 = 1.00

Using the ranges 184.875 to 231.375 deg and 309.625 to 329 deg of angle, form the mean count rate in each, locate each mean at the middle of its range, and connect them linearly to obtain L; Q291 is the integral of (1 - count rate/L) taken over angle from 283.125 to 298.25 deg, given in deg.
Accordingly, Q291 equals -1.9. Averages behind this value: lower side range 8.66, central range 10.9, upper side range 10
